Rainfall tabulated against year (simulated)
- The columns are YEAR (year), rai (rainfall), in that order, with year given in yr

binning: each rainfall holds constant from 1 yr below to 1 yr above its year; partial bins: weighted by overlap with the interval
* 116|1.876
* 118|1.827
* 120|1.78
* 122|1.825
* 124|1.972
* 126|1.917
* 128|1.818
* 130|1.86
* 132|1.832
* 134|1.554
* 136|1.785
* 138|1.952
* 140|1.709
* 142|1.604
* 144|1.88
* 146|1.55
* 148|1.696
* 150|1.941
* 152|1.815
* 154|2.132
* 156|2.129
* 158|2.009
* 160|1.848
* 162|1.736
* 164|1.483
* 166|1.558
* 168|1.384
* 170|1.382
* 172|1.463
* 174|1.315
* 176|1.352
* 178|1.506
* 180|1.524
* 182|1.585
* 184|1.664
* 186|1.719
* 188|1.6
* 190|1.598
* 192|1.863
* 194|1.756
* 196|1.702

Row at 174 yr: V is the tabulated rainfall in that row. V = 1.315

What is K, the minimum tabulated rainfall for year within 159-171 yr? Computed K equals 1.382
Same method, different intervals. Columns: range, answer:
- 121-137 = 1.554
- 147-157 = 1.696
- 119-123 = 1.78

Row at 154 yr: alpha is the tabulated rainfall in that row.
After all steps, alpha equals 2.132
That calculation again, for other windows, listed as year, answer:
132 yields 1.832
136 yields 1.785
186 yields 1.719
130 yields 1.86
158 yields 2.009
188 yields 1.6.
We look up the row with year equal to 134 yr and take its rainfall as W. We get 1.554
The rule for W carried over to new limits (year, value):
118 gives 1.827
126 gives 1.917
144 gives 1.88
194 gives 1.756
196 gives 1.702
